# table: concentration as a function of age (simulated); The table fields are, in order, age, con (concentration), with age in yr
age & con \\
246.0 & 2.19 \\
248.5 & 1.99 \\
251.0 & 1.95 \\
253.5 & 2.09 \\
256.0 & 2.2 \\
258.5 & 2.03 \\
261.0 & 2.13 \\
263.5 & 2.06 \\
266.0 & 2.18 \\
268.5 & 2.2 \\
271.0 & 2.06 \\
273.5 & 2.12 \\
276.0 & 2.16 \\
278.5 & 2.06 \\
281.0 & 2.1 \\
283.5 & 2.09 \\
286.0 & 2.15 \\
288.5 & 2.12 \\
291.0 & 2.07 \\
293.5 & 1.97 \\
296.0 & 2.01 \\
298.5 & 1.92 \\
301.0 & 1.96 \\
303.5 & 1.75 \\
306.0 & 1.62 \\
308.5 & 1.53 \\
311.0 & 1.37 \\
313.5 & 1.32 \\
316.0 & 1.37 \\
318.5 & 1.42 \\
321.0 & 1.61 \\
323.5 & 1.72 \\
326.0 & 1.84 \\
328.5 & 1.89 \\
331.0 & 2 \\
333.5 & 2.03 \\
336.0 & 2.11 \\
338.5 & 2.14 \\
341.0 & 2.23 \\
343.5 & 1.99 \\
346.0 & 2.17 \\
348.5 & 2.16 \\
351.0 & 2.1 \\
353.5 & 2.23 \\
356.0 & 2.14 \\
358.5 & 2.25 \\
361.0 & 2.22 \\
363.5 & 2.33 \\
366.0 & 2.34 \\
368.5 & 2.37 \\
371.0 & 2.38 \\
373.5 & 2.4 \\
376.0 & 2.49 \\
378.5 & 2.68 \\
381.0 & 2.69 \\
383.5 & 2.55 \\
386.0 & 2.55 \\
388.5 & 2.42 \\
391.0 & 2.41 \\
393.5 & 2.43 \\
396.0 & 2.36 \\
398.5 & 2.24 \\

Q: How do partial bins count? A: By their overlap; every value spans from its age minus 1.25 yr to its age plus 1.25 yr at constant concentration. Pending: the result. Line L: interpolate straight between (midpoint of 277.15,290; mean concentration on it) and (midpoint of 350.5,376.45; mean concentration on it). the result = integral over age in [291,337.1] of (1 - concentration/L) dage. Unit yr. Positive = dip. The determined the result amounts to 8.9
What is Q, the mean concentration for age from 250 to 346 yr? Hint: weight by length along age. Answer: 1.94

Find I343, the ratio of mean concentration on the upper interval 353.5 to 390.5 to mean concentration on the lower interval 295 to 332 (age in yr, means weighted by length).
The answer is 1.4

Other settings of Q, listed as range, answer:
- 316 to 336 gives 1.78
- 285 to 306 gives 1.97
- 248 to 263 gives 2.07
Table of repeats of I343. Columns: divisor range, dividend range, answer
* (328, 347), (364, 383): 1.19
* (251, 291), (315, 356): 0.92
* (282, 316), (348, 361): 1.20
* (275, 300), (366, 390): 1.21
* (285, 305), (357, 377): 1.18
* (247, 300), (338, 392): 1.12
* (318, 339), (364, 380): 1.31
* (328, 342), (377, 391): 1.24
